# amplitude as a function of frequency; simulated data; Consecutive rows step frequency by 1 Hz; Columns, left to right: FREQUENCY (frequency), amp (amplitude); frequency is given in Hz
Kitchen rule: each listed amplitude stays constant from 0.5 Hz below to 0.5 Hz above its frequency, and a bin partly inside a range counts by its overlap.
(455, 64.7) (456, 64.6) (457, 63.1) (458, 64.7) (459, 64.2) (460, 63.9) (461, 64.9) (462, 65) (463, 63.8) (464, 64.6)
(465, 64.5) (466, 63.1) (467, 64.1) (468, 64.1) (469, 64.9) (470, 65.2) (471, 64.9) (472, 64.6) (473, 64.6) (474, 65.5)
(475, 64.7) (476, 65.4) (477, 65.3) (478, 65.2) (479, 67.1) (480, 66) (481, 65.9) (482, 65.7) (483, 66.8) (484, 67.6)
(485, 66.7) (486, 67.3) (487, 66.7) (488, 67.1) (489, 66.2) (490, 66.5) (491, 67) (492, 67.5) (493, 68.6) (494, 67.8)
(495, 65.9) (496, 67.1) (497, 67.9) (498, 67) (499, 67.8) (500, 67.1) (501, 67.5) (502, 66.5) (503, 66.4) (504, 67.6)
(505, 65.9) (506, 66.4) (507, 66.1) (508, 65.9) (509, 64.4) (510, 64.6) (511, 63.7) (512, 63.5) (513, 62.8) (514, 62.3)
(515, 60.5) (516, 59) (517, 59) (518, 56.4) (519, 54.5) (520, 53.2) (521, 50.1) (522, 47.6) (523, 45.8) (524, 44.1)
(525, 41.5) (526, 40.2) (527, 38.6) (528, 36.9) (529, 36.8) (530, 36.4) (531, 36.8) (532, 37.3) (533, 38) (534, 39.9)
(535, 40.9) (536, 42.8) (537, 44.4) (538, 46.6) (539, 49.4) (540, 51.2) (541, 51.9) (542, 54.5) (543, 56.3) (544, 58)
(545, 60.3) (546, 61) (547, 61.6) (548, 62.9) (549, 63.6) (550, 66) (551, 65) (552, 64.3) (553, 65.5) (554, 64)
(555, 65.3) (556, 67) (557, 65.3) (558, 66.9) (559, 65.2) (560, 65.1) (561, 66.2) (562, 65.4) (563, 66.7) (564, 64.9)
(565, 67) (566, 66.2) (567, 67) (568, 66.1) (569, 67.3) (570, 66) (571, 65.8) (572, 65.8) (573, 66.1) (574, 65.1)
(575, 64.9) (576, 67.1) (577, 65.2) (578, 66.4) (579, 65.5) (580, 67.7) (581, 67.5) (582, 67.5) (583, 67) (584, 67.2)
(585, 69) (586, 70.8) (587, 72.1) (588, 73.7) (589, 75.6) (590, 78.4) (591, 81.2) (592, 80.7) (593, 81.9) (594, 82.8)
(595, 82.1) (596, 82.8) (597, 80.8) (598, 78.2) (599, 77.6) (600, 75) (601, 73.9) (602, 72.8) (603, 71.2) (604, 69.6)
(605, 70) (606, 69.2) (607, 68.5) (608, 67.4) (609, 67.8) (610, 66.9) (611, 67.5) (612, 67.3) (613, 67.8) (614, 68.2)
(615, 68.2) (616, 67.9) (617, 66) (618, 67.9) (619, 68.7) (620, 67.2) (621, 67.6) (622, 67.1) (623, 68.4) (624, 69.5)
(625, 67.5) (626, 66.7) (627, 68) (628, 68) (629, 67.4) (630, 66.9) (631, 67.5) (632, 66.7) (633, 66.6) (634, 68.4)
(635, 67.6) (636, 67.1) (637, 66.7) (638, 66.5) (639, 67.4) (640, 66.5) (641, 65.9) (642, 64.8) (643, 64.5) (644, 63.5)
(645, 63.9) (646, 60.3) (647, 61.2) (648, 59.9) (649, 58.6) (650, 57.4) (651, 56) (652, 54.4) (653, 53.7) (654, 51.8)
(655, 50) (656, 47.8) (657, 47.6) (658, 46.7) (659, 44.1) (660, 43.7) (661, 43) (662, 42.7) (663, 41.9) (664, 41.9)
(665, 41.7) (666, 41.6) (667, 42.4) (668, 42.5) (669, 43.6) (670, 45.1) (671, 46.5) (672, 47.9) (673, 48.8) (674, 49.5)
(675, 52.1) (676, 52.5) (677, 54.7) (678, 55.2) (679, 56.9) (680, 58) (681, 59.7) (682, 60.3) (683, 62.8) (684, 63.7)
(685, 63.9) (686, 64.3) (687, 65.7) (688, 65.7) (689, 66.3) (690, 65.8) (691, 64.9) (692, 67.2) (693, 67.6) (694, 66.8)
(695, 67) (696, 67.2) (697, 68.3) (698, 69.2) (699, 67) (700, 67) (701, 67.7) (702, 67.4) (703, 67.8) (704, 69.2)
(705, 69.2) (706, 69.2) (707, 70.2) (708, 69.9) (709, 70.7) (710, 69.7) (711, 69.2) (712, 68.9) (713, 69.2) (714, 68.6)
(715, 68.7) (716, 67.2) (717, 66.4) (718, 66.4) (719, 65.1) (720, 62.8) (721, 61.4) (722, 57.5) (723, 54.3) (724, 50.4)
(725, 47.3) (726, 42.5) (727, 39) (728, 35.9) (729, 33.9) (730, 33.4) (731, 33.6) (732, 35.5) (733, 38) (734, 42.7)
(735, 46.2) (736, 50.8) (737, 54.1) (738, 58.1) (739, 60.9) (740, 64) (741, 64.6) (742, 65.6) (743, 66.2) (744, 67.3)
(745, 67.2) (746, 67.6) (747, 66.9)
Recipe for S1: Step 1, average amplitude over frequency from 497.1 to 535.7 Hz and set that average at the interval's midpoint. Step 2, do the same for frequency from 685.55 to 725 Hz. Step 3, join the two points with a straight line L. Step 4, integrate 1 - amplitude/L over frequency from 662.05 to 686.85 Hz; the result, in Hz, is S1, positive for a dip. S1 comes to 4.9 Hz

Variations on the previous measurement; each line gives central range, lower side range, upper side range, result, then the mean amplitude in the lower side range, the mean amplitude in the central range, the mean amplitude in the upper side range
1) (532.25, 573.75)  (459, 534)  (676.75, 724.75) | 1.2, 60.5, 60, 65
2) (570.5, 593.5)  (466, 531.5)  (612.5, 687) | -4.0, 61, 70.1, 58.5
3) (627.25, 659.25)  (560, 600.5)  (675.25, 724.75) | 3.1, 70.8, 61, 64.6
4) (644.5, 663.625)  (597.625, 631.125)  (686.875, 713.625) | 4.7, 69.1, 51.8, 68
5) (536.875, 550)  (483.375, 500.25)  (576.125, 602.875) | 2.7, 67.2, 56.2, 73.8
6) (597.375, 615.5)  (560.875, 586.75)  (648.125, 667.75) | -3.4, 66.7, 70.5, 47.9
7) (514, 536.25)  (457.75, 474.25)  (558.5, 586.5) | 6.7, 64.5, 45.7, 66.5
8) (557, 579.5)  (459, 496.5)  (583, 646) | 0.9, 65.7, 66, 70.1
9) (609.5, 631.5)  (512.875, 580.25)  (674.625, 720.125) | -2.3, 57.1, 67.6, 65.3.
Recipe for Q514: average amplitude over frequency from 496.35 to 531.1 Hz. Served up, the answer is 56.9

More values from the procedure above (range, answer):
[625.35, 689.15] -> 56.9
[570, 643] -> 69.7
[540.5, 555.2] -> 61.3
